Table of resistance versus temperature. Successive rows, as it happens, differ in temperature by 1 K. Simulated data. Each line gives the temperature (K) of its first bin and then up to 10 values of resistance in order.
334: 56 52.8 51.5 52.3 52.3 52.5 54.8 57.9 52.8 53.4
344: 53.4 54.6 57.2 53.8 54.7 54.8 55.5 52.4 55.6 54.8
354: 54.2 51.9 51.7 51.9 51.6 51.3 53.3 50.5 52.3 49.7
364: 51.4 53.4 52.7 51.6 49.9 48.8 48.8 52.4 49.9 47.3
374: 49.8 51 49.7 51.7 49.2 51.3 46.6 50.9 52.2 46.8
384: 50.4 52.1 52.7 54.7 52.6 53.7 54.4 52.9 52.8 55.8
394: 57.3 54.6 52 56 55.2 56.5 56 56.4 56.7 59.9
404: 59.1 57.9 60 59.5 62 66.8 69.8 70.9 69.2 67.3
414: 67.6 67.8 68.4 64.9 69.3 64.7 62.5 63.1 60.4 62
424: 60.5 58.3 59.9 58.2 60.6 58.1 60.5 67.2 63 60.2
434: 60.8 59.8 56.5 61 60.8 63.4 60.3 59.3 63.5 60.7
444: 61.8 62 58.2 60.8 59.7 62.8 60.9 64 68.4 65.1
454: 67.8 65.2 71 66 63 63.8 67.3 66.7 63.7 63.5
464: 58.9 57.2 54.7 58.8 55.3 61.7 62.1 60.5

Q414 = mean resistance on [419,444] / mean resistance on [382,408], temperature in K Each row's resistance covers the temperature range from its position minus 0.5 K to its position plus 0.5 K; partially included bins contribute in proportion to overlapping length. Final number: 1.1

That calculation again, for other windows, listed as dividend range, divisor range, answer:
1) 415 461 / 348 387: 1.22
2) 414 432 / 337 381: 1.20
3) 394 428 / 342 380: 1.18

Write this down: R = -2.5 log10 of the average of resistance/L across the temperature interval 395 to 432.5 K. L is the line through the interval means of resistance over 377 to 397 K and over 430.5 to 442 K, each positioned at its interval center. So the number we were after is -0.08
